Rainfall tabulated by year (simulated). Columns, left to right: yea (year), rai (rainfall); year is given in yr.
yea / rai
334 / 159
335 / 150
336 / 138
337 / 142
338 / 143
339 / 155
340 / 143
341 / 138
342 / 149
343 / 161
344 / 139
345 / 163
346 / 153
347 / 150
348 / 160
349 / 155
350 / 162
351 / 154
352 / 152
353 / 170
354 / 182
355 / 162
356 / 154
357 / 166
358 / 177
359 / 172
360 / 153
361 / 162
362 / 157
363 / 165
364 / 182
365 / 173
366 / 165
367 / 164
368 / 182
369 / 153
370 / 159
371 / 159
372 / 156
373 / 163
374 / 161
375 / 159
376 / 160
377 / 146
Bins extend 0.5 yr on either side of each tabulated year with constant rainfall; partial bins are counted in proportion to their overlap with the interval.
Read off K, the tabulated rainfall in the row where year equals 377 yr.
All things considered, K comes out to 146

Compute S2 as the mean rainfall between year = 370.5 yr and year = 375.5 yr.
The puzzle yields 160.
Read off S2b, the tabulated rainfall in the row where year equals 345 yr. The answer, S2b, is 163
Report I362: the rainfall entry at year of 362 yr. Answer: 157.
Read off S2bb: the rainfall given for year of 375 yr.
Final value 159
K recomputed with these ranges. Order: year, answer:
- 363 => 165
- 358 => 177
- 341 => 138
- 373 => 163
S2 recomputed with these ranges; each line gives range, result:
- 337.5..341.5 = 145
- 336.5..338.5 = 142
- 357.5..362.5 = 164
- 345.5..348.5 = 154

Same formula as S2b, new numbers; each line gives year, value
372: 156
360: 153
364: 182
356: 154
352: 152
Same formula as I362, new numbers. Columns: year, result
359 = 172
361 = 162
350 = 162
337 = 142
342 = 149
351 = 154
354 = 182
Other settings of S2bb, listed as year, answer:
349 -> 155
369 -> 153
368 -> 182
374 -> 161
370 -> 159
